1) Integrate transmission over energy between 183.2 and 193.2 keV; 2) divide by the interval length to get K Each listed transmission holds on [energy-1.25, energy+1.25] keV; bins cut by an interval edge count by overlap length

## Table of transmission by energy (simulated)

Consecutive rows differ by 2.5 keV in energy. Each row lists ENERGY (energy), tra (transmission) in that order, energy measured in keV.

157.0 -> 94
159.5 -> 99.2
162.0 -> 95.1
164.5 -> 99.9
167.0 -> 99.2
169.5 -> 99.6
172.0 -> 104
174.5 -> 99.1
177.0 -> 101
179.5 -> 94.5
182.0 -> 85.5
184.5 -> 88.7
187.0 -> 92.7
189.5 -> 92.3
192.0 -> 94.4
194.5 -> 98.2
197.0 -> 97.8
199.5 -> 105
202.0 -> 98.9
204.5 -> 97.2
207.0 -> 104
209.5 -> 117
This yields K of 92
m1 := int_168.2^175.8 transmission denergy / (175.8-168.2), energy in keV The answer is 101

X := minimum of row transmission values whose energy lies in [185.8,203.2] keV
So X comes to 92.3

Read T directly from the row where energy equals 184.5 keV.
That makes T 88.7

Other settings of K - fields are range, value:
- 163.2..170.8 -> 99.6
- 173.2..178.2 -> 100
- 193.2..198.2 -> 98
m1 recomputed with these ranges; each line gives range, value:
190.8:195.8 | 96.3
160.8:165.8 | 97.5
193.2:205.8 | 99.4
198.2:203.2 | 102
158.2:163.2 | 97.1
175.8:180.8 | 97.6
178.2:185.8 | 89.7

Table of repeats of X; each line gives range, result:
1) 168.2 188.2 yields 85.5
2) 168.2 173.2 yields 99.6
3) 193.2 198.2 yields 97.8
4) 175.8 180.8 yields 94.5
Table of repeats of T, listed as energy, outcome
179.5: 94.5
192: 94.4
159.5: 99.2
